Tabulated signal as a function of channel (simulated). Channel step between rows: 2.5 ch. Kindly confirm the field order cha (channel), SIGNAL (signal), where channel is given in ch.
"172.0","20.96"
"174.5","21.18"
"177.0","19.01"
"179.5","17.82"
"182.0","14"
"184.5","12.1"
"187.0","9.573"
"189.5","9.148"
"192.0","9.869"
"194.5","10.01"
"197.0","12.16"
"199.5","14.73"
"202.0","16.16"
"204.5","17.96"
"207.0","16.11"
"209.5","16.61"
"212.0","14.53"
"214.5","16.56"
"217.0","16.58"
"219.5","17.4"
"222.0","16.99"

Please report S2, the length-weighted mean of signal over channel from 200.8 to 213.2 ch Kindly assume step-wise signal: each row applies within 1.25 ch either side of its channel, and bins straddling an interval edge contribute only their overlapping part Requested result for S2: 16.3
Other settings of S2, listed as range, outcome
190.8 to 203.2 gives 12.6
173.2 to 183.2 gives 18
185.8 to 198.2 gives 10.1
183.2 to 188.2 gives 10.9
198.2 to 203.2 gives 15.4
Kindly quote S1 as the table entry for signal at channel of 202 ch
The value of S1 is 16.16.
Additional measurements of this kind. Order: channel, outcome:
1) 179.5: 17.82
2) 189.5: 9.148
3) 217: 16.58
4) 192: 9.869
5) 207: 16.11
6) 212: 14.53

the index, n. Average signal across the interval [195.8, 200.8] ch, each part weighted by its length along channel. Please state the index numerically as 13.5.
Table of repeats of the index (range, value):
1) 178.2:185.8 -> 14.6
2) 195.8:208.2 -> 15.4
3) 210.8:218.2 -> 15.9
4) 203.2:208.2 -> 17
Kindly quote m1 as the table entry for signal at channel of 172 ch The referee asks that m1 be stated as 20.96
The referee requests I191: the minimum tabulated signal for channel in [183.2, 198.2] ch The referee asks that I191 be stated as 9.148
